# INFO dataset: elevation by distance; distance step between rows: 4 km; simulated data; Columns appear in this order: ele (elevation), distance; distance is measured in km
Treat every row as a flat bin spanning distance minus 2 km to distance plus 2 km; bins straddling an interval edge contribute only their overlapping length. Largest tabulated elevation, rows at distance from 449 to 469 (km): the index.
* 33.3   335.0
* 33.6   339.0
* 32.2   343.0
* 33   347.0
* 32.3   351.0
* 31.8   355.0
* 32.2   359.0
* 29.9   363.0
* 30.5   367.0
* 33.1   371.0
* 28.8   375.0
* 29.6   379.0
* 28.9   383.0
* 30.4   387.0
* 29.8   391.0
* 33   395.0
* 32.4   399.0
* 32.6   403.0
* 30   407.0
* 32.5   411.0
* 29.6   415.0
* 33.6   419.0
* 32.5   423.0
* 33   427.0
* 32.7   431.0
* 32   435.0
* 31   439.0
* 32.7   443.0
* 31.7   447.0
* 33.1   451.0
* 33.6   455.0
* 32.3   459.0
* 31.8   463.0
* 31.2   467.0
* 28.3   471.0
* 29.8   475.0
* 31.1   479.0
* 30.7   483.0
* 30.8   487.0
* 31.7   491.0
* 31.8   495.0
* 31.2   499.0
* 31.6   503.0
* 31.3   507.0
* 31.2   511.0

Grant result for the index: 33.6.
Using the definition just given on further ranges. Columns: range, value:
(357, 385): 33.1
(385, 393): 30.4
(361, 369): 30.5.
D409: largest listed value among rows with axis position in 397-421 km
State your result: 33.6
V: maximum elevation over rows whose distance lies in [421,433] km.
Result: 33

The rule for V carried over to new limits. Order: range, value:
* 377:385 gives 29.6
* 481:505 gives 31.8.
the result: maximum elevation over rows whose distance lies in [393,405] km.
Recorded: 33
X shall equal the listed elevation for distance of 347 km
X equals 33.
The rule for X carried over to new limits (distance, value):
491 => 31.7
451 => 33.1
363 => 29.9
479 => 31.1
